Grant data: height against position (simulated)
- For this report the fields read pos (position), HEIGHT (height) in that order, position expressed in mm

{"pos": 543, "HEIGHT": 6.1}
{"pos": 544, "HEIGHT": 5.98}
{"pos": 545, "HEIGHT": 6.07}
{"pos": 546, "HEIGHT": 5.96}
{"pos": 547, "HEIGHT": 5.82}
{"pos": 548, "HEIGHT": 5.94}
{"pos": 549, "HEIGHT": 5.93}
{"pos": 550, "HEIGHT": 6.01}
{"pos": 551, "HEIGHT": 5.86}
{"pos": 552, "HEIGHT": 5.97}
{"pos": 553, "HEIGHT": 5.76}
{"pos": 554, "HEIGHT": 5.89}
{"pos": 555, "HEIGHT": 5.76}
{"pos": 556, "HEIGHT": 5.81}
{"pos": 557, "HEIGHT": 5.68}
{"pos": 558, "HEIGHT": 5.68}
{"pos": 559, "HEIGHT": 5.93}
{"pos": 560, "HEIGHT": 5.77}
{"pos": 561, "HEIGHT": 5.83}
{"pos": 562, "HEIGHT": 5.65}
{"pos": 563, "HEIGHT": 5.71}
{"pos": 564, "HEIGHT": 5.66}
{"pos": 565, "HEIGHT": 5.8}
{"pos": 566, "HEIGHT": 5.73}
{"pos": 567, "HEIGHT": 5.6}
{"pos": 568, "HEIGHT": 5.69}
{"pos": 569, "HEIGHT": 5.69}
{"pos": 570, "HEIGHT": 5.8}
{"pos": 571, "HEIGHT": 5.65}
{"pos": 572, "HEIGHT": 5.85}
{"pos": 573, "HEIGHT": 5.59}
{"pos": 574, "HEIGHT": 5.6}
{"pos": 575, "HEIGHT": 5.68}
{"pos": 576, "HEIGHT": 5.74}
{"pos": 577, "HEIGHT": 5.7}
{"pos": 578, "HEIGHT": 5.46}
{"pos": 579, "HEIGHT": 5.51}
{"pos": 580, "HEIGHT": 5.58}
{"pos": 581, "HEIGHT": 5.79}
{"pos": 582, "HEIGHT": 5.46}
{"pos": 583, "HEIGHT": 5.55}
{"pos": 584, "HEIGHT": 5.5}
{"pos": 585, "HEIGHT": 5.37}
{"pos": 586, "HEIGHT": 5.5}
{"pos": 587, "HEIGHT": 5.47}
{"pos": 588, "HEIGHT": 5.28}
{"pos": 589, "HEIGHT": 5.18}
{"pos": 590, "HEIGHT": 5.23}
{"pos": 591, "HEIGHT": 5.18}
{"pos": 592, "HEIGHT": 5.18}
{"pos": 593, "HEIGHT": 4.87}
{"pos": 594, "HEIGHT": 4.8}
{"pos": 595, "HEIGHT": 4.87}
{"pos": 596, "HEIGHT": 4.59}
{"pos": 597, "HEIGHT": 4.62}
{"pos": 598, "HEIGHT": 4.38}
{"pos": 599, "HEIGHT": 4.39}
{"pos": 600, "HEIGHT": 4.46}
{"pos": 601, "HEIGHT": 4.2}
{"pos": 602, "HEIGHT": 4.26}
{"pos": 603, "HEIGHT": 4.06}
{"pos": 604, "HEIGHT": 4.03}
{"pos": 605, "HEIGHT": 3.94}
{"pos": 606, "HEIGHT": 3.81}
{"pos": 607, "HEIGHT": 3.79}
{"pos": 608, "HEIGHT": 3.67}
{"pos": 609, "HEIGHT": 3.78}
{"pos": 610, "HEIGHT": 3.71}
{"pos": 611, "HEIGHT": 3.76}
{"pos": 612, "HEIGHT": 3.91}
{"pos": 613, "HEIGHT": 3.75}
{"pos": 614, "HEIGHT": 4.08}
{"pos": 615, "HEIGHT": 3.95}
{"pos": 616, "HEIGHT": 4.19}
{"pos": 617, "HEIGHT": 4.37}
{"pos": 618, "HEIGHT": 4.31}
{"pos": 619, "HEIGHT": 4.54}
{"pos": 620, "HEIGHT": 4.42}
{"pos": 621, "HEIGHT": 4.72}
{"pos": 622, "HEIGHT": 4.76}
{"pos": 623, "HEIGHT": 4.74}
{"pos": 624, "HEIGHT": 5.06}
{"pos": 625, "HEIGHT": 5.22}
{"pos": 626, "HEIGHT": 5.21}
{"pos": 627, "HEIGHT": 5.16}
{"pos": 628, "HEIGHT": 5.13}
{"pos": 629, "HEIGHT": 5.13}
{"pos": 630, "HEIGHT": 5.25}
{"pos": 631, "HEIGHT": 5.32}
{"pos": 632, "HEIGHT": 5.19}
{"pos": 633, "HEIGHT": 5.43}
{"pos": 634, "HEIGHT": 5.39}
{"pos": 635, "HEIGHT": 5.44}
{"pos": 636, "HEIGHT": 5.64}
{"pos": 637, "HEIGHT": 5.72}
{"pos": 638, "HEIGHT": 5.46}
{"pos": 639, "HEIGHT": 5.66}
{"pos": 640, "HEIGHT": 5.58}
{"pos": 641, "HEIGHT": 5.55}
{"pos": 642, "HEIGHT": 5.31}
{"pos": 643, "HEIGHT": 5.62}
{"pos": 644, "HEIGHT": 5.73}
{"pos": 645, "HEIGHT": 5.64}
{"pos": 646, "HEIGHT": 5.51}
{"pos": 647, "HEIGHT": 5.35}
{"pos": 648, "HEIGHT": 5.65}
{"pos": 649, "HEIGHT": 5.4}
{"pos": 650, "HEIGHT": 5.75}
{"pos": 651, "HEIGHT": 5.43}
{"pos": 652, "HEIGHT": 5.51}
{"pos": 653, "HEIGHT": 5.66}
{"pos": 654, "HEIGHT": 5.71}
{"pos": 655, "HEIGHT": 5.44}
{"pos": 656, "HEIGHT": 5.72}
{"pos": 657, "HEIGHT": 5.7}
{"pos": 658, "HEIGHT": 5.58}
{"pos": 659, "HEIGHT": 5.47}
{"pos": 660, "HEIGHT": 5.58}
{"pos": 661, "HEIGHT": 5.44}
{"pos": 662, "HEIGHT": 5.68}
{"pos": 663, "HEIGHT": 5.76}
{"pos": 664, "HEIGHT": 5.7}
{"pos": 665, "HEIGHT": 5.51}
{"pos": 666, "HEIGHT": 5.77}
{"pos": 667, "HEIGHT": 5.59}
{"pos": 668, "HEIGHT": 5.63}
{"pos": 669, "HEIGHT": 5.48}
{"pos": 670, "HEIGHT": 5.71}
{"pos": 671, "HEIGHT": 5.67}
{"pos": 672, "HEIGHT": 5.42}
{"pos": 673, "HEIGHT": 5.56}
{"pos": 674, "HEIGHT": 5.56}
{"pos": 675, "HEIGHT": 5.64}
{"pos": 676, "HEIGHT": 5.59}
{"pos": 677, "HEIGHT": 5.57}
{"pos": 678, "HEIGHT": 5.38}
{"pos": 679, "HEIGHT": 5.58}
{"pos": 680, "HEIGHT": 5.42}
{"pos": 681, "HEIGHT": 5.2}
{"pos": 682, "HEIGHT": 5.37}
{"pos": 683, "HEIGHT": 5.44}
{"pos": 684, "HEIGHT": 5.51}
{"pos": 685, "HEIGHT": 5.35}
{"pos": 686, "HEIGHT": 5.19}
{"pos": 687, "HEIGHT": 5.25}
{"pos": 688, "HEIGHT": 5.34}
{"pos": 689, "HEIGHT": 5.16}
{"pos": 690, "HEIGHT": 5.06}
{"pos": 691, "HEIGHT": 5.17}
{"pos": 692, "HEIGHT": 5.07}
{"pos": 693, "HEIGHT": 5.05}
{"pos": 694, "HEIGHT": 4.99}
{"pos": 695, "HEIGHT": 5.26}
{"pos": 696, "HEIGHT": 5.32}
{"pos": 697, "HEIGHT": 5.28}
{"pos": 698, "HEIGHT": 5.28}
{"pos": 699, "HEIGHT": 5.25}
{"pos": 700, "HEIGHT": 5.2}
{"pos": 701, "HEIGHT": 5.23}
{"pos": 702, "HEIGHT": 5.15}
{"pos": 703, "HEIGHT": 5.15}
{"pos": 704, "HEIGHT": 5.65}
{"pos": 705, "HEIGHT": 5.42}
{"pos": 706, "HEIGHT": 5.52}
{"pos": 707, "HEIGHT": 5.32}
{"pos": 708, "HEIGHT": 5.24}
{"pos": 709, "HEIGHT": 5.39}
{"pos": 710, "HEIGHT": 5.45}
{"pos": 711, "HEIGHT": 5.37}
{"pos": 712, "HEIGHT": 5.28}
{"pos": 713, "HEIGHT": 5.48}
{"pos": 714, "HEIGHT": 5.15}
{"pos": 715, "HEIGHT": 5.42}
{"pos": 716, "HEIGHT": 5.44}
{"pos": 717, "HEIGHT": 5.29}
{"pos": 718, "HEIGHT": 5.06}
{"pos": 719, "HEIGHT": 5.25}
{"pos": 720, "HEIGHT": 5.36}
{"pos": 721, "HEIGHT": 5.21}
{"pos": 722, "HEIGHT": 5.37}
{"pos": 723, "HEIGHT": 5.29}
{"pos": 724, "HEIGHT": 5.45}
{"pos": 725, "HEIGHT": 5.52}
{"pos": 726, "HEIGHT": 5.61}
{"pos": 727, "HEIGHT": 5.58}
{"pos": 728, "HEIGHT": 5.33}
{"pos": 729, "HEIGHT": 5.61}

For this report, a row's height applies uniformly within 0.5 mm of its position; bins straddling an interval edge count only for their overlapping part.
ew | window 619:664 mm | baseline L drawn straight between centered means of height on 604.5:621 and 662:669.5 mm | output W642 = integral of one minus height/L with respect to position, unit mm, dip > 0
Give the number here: -4.74 mm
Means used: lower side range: 4.02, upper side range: 5.64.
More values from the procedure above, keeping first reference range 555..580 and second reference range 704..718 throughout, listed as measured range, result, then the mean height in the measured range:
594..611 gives 4.4 mm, 4.17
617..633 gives 1.8 mm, 4.94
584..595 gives 0.9 mm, 5.2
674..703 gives 0.6 mm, 5.3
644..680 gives -0.7 mm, 5.58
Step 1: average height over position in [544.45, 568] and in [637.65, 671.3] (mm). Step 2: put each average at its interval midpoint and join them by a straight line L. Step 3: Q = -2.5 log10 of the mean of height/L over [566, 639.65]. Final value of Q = 0.15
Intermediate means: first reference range 5.82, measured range 4.95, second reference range 5.59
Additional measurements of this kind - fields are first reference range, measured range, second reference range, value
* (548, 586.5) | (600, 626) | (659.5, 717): 0.30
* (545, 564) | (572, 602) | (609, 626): -0.02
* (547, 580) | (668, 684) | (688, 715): -0.03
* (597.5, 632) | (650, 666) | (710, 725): -0.17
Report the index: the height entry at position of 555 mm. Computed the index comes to 5.76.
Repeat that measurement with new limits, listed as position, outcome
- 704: 5.65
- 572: 5.85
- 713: 5.48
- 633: 5.43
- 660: 5.58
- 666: 5.77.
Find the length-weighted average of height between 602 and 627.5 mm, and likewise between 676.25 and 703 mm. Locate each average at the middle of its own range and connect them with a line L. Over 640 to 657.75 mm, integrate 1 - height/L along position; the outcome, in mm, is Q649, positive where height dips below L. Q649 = -3.2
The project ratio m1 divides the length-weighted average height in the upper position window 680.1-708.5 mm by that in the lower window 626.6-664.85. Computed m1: 0.96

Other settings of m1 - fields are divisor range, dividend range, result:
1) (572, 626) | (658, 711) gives 1.14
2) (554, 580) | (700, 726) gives 0.94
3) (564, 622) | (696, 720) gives 1.09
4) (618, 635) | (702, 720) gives 1.06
